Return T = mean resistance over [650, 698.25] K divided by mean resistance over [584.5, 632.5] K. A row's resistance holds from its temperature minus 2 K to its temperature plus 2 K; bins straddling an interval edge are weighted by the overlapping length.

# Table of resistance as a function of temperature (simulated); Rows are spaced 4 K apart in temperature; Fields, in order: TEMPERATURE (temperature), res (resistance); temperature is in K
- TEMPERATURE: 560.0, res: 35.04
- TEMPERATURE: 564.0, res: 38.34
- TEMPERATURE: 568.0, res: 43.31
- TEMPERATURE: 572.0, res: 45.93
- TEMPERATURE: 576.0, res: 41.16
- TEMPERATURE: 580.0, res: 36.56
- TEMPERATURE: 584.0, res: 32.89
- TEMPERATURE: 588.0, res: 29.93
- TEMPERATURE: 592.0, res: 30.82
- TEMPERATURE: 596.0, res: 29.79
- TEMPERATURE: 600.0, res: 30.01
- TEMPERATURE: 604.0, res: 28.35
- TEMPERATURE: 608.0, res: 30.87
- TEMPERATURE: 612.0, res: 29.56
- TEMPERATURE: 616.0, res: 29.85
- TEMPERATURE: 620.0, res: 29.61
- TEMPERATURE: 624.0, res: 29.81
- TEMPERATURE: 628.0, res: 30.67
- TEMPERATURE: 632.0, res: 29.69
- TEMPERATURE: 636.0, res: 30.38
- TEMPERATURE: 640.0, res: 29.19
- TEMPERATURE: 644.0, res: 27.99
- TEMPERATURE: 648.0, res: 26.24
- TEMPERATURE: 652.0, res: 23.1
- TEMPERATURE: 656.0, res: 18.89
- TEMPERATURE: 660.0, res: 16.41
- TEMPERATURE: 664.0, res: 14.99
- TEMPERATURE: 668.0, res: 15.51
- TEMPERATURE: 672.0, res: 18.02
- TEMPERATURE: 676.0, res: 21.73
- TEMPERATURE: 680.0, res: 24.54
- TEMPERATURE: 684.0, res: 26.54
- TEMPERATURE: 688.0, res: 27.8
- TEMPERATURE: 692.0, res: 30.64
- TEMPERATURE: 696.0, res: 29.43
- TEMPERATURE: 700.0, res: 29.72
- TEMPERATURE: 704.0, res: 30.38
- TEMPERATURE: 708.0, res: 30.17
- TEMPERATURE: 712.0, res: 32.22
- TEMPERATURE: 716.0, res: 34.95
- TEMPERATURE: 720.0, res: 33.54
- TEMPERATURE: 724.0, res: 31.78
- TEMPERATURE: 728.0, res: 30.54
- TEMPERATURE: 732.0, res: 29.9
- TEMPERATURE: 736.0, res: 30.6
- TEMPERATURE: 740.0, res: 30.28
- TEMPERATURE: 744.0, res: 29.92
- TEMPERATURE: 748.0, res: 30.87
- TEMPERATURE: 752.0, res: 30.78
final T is 0.7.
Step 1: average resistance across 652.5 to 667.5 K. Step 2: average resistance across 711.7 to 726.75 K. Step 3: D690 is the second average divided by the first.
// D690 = 1.9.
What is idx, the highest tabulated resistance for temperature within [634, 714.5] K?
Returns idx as 32.22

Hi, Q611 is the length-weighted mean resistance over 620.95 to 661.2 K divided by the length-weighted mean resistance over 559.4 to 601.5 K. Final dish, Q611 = 0.7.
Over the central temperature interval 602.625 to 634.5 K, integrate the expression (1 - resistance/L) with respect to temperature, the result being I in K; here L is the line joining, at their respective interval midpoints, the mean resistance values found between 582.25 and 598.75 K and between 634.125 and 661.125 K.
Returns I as -2.3 K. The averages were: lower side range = 30.8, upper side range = 24.8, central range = 29.8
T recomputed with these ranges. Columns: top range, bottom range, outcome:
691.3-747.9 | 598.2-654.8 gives 1.08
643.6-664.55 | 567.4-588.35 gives 0.55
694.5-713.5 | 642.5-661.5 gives 1.35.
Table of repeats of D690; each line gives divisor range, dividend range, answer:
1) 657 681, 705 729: 1.76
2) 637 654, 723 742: 1.14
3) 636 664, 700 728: 1.36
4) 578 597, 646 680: 0.61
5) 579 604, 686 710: 0.95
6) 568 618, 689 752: 0.93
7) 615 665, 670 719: 1.08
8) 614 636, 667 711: 0.88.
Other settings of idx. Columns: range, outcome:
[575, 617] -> 41.16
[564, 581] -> 45.93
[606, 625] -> 30.87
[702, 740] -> 34.95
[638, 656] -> 29.19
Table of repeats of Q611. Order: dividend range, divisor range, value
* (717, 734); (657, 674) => 1.93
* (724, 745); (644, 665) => 1.45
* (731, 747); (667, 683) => 1.46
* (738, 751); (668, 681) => 1.50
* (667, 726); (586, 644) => 0.94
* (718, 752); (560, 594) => 0.83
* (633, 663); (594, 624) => 0.82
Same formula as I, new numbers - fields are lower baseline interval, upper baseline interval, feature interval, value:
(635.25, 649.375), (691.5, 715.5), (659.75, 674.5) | 6.5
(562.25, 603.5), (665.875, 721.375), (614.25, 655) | 4.4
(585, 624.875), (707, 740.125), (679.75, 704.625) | 2.1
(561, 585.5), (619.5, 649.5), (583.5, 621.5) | 5.0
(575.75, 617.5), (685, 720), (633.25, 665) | 7.4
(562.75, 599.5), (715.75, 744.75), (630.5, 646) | 2.3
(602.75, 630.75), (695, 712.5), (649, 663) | 4.9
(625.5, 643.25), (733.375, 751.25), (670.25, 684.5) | 3.6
